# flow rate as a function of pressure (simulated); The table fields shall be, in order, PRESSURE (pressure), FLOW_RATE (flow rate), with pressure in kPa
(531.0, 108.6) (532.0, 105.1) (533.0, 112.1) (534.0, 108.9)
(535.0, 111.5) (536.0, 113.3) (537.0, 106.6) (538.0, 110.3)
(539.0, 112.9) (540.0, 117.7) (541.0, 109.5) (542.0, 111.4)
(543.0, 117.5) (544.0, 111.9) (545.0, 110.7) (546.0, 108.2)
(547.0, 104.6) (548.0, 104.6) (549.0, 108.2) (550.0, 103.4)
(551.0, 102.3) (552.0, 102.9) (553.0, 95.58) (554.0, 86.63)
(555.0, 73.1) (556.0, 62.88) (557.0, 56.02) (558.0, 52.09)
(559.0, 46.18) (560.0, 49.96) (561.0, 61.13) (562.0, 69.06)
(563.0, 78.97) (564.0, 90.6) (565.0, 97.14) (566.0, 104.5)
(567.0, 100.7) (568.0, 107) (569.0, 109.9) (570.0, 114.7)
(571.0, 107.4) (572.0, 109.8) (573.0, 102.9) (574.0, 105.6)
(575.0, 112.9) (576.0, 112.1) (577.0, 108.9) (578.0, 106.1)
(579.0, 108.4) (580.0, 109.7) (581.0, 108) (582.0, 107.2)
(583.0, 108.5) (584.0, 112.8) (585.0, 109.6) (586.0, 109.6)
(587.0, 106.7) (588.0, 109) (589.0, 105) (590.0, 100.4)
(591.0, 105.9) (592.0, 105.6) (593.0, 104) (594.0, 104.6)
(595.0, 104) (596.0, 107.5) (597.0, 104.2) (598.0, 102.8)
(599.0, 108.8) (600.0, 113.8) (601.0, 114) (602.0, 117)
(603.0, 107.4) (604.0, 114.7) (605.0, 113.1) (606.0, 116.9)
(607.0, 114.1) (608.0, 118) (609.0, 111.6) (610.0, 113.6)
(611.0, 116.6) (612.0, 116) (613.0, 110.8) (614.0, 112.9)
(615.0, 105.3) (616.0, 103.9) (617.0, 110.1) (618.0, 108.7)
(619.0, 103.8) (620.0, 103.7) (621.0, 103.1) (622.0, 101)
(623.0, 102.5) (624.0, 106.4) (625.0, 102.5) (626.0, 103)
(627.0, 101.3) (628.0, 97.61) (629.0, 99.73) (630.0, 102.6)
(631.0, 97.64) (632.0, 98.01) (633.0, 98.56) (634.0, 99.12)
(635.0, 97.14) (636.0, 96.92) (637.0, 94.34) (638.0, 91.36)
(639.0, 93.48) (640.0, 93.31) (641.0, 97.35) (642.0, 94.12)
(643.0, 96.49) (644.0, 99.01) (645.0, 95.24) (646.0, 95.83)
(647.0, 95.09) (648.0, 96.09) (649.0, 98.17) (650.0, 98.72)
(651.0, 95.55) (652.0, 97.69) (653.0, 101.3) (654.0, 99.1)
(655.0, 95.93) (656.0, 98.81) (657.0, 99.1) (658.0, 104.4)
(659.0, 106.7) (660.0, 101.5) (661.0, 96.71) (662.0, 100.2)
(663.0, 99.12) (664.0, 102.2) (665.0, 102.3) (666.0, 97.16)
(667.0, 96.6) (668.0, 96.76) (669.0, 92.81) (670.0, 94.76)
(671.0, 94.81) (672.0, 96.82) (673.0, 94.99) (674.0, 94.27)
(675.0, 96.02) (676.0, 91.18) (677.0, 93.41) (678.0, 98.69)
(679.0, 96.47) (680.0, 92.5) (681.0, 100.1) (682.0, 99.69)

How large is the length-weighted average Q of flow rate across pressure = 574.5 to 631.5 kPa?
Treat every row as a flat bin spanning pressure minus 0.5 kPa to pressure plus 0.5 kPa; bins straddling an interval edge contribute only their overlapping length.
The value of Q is 108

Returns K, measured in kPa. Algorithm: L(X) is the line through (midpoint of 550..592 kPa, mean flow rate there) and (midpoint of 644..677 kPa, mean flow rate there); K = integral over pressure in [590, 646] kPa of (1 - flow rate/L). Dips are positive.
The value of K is -4.44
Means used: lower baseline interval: 96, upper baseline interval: 97.6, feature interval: 105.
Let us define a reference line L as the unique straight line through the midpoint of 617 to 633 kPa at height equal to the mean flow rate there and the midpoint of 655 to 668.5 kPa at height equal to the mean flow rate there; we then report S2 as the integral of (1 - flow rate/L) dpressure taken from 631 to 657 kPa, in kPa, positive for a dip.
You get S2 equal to 1.1 kPa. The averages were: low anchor 102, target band 96.7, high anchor 100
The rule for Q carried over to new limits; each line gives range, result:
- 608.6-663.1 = 101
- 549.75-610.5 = 100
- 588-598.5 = 105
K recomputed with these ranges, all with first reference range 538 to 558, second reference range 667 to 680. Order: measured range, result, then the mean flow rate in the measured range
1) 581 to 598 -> -1.5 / 106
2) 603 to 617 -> -2.2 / 113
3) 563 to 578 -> -1.0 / 105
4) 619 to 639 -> -0.7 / 99.8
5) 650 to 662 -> -0.5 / 99.7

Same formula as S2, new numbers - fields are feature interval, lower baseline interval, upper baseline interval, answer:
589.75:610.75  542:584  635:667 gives -2.77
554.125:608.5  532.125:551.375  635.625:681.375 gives 2.62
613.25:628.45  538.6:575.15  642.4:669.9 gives -1.15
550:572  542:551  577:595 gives 4.62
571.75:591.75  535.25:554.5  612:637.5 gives -0.52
